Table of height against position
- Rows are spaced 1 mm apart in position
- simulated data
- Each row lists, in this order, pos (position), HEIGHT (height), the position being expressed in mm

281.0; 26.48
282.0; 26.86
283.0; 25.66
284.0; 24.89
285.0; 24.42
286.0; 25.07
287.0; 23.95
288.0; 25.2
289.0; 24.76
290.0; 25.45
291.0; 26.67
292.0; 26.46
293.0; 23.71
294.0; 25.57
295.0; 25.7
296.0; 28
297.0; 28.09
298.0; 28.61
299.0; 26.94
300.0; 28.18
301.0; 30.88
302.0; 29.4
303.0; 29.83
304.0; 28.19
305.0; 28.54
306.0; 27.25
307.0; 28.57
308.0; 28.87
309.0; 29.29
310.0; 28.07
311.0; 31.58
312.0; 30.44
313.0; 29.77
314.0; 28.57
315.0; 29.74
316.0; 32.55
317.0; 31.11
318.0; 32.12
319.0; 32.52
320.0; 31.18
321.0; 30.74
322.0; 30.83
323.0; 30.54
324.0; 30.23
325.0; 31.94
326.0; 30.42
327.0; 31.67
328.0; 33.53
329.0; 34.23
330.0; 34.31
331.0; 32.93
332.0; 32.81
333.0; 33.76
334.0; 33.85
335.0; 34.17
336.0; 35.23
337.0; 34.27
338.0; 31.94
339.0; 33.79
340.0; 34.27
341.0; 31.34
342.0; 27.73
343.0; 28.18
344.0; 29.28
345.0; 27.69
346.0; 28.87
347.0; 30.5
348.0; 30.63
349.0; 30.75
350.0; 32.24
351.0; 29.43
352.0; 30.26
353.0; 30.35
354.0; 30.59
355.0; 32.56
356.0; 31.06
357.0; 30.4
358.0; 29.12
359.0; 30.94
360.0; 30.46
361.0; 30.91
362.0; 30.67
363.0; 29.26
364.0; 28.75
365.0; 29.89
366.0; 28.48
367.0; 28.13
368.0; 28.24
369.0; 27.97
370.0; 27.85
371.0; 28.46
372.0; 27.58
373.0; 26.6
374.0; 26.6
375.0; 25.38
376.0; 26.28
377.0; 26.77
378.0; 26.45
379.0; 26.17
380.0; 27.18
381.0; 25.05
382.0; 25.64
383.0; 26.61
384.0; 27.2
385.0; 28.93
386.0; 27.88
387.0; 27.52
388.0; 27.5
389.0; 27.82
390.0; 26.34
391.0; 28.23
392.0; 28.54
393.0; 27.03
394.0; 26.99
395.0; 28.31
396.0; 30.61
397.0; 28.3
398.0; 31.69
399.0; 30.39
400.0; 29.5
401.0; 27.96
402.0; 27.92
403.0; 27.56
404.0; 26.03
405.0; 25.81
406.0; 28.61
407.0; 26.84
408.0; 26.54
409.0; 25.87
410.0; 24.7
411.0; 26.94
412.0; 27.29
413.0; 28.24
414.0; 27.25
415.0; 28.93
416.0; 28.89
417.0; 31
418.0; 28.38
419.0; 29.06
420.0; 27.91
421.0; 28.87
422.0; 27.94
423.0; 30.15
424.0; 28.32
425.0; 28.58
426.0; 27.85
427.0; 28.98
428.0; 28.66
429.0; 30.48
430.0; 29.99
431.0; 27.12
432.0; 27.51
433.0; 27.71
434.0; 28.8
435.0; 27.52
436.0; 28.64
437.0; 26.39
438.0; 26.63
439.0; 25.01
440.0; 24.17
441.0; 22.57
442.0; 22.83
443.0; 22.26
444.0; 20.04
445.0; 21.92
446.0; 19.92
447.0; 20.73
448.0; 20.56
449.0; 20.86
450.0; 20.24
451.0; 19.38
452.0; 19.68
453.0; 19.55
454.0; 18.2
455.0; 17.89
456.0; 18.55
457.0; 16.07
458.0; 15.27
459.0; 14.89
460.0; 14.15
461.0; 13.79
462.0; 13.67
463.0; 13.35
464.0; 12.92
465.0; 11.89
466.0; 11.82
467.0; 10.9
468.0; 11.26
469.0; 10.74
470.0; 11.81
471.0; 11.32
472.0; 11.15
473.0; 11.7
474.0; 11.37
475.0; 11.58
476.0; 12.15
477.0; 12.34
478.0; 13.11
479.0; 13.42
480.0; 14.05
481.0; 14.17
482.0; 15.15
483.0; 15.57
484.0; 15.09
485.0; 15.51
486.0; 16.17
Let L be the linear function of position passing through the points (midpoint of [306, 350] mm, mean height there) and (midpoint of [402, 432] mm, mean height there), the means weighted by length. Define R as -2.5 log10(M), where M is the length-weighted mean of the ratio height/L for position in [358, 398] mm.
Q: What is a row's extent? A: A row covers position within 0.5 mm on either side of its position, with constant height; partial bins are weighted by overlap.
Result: 0.06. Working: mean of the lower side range 31.2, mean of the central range 27.9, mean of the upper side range 28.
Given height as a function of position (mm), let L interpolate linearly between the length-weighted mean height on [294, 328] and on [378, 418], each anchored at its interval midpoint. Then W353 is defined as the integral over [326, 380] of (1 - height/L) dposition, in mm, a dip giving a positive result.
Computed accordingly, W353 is -2.78 mm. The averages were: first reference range 29.7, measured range 30.2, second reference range 27.7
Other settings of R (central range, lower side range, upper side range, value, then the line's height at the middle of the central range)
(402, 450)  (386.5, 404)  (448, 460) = -0.16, 23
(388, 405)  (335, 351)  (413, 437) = 0.05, 29.5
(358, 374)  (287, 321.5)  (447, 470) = -0.23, 23.4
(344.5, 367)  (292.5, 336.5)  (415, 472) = -0.10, 27.6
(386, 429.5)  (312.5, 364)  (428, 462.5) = -0.12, 25.2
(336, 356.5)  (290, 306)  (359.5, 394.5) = -0.12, 27.6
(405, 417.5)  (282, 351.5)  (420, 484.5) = -0.21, 22.6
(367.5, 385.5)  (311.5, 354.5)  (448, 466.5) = -0.03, 26.1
